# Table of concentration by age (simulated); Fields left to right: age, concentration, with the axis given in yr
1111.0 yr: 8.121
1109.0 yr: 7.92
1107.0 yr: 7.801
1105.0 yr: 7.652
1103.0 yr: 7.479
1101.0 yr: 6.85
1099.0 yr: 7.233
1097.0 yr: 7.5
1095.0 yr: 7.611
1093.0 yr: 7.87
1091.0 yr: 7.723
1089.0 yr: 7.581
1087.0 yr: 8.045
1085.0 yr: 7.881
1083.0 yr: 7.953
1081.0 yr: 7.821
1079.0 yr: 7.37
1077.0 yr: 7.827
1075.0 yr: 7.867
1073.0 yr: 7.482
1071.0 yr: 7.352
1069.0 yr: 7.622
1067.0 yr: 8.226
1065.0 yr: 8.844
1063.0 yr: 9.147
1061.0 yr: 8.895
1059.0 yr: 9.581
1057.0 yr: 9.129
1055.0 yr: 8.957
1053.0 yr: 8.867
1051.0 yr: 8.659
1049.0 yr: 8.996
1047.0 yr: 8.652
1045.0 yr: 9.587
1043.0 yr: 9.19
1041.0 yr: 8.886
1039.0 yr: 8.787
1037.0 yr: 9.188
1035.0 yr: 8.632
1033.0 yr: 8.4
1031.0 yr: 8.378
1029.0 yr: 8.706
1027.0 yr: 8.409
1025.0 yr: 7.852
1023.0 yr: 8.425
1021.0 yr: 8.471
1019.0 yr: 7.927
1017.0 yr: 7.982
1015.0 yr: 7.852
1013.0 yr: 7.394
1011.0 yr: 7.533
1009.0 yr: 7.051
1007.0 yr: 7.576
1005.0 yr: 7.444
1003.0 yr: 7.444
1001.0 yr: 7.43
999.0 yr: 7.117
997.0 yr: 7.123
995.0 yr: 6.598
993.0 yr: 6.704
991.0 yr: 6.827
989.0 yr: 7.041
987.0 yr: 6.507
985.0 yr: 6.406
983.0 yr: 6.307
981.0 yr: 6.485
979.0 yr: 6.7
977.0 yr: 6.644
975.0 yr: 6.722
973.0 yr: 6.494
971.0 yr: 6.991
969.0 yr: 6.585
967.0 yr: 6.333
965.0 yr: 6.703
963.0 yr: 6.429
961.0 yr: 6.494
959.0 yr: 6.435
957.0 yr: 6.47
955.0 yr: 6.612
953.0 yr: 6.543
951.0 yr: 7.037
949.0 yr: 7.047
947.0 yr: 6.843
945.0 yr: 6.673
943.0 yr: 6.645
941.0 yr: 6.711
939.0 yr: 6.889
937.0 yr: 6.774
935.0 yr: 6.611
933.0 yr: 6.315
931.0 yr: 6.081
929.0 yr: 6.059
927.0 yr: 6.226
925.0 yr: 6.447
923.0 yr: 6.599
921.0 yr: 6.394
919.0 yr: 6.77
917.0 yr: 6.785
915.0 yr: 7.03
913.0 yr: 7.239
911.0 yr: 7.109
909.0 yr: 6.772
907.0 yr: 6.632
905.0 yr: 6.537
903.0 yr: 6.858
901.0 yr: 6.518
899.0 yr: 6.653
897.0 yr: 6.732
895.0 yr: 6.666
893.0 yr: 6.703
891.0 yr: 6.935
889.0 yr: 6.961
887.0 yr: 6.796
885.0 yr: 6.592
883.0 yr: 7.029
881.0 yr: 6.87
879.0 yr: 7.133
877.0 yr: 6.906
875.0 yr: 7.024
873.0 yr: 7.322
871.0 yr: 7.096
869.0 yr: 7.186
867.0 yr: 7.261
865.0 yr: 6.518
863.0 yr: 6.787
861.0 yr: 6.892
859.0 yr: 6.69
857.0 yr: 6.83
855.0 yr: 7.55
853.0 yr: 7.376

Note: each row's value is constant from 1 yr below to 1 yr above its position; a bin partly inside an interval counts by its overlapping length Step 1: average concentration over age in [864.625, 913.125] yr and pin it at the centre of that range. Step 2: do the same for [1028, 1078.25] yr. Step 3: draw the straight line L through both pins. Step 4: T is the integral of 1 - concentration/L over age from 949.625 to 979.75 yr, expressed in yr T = 4.2 yr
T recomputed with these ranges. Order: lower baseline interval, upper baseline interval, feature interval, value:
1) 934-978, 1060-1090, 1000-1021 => -1.0 yr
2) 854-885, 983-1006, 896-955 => 2.5 yr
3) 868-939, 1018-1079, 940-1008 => 7.6 yr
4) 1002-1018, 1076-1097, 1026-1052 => -4.1 yr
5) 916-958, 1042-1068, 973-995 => 2.7 yr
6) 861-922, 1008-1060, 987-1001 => 2.0 yr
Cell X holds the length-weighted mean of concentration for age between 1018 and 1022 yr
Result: 8.2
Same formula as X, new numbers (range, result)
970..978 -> 6.71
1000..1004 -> 7.44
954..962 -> 6.5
